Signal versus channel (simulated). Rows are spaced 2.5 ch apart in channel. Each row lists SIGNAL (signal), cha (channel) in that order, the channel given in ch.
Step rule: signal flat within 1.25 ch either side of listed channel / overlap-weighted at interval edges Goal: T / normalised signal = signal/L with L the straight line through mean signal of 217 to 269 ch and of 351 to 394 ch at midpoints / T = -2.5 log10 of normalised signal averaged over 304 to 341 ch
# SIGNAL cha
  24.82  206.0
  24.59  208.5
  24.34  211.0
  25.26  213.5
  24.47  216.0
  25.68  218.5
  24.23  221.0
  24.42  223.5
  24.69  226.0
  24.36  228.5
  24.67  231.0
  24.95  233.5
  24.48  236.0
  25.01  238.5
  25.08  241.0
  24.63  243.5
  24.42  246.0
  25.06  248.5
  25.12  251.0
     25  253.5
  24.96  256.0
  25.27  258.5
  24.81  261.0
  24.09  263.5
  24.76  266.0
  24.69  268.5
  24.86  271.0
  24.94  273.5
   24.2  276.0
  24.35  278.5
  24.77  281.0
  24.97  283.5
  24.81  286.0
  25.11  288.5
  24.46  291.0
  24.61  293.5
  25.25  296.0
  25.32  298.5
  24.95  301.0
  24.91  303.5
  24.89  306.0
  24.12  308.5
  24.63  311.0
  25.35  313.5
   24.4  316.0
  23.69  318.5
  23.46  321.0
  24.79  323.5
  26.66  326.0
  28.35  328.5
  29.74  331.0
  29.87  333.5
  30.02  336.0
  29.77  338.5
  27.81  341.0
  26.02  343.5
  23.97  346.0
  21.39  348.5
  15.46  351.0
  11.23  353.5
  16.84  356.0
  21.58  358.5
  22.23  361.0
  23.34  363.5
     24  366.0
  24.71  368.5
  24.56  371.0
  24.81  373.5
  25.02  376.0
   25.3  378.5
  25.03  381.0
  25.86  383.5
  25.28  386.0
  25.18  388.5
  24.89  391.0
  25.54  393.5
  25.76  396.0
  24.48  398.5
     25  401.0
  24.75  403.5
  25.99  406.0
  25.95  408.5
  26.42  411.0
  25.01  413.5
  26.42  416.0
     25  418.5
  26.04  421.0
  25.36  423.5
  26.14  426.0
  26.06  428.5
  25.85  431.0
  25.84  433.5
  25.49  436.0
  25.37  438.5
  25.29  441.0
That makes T -0.12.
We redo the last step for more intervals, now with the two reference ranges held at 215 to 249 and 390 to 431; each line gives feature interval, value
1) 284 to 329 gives 0.01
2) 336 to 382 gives 0.10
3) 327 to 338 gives -0.17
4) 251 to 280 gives 0.01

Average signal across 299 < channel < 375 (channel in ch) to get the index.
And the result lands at 24.3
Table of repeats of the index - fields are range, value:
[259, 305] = 24.8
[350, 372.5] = 20.5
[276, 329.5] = 24.9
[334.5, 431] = 24.5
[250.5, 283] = 24.8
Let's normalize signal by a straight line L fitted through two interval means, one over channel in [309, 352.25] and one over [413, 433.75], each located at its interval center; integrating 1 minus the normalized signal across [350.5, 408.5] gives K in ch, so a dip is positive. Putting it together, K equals 4.9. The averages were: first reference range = 25.6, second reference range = 25.8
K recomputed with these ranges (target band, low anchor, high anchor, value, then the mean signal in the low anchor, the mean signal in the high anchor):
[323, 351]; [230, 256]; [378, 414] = -1.7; 24.8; 25.4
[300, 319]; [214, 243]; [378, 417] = 0.3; 24.7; 25.4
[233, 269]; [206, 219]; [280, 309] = 0.0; 24.8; 24.9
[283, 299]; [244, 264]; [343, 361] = -1.5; 24.9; 19.4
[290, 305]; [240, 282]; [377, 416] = 0.0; 24.8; 25.4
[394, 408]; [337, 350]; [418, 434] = 0.3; 25.7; 25.8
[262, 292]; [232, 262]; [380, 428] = 0.4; 24.9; 25.5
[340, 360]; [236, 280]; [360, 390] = 3.4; 24.8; 24.6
